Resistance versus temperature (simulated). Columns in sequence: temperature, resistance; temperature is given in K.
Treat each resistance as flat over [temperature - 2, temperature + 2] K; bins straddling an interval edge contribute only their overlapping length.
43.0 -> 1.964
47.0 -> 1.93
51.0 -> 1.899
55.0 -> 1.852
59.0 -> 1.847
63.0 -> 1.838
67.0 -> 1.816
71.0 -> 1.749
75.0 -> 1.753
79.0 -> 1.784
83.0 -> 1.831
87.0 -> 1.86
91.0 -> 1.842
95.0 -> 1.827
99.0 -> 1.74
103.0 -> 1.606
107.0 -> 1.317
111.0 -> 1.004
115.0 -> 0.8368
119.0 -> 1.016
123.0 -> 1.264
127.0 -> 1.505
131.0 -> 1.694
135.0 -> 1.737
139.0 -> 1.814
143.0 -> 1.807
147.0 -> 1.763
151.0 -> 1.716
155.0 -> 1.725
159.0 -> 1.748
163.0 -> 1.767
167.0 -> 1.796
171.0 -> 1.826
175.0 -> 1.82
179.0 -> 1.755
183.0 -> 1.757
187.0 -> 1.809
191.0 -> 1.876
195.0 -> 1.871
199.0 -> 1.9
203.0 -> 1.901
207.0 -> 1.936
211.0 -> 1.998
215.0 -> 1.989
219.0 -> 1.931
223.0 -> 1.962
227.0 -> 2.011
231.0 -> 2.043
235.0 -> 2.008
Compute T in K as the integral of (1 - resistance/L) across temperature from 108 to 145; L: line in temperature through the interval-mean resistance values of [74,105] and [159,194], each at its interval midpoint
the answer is 7.93 K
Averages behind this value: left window 1.78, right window 1.8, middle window 1.41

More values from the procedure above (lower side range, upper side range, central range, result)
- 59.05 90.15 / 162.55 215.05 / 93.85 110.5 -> 2.41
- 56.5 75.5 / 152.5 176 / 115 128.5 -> 4.52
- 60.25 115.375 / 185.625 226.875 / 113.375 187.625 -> 6.63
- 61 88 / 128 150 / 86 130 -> 8.47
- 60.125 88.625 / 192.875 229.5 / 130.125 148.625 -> 1.03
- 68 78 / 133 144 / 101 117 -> 5.25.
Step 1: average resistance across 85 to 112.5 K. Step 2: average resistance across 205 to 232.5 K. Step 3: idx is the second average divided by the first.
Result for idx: 1.23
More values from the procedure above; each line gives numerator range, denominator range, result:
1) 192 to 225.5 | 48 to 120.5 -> 1.18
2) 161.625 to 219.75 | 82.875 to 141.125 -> 1.23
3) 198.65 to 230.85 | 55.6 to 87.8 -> 1.08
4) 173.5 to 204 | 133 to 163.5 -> 1.04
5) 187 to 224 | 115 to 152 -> 1.24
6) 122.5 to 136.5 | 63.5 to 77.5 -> 0.88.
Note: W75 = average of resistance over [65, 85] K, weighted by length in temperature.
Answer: 1.79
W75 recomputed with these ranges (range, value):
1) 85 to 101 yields 1.82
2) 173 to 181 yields 1.79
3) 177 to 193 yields 1.8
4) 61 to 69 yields 1.83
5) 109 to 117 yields 0.92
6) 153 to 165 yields 1.75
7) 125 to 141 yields 1.69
